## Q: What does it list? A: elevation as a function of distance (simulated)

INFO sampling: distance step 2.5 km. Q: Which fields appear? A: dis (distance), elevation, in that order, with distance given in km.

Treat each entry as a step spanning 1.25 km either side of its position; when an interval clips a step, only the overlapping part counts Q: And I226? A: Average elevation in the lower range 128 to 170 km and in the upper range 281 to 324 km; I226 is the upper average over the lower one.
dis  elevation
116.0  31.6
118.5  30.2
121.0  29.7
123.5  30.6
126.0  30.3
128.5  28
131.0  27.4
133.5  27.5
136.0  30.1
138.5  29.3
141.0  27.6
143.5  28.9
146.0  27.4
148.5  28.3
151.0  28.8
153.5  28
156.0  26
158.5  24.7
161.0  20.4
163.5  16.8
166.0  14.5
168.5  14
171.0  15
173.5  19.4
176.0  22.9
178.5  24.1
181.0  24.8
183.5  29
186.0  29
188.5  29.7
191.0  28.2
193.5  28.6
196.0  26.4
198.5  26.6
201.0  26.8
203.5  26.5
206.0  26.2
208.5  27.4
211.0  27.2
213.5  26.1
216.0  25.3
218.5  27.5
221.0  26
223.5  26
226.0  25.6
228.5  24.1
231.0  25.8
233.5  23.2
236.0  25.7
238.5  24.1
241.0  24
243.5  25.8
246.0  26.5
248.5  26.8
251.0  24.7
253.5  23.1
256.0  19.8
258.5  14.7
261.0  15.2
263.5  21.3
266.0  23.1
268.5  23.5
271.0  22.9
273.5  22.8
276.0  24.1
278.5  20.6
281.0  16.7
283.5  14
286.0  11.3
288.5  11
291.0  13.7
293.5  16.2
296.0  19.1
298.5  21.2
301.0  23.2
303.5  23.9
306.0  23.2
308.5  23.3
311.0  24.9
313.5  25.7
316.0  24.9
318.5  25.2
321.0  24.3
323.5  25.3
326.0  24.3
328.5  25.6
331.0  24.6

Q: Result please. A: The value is 0.8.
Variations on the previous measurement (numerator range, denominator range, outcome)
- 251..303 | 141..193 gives 0.79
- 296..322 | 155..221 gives 0.97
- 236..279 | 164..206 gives 0.94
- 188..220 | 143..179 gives 1.20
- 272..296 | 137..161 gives 0.62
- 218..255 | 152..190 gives 1.11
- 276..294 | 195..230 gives 0.59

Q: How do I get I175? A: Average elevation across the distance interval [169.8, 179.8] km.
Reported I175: 20.4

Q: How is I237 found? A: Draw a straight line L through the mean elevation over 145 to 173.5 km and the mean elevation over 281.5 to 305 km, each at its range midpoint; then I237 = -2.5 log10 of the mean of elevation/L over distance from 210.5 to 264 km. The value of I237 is -0.24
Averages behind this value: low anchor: 22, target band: 24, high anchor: 17.1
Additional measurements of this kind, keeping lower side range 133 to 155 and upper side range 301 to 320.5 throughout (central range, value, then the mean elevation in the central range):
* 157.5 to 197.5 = 0.20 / 23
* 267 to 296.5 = 0.36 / 18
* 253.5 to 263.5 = 0.39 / 18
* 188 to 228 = 0.00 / 26.8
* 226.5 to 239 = 0.07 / 24.7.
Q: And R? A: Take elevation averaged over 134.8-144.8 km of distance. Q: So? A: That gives 29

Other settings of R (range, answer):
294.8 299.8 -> 20.2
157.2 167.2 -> 19.2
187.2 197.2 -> 28.2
